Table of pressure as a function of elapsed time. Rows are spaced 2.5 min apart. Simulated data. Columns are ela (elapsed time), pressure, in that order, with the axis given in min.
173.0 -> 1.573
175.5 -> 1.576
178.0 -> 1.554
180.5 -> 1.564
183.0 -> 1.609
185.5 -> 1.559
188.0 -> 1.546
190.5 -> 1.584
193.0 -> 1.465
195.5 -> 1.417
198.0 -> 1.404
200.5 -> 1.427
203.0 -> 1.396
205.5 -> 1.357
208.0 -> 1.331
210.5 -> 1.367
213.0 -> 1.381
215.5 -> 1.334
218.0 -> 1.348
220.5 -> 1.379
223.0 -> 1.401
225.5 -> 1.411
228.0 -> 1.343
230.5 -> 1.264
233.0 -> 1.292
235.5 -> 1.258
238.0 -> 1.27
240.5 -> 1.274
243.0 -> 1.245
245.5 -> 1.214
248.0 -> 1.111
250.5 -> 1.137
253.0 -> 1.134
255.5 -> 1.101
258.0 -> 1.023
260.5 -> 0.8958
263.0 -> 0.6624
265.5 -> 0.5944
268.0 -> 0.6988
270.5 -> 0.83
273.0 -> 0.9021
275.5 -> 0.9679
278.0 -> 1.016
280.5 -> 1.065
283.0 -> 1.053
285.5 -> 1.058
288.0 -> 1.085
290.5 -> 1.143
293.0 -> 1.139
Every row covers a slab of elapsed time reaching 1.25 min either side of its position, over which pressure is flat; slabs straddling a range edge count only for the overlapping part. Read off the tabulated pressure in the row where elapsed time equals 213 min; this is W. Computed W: 1.381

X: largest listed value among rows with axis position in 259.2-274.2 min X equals 0.9021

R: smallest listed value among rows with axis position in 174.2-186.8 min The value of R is 1.554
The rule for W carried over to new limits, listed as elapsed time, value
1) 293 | 1.139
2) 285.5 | 1.058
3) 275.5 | 0.9679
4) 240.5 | 1.274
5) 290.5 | 1.143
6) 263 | 0.6624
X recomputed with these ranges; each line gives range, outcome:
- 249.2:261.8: 1.137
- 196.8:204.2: 1.427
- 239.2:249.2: 1.274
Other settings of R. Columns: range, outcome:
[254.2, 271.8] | 0.5944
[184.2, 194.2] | 1.465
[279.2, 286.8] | 1.053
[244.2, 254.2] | 1.111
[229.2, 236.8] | 1.258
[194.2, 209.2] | 1.331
